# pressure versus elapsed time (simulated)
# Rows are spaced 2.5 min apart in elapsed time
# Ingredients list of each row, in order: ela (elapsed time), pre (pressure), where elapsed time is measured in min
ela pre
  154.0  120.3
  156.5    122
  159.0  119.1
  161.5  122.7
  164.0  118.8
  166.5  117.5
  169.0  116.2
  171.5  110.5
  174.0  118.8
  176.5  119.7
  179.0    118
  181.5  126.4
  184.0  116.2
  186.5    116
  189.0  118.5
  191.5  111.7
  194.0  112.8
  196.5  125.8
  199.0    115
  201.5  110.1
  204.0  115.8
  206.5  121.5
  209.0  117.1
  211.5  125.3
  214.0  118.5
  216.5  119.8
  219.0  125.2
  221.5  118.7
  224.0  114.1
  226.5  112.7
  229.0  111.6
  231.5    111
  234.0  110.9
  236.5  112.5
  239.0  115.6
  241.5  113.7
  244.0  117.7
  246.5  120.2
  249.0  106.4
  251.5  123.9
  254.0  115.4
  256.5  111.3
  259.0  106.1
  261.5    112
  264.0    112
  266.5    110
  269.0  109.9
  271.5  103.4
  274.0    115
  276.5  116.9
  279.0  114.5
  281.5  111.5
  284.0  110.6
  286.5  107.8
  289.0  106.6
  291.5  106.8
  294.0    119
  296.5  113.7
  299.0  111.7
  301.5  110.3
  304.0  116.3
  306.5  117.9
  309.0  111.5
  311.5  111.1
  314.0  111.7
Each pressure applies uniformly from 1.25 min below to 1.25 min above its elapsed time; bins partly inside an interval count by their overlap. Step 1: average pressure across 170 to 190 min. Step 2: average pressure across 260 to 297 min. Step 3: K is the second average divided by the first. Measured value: 0.9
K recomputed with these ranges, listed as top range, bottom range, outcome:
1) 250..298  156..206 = 0.95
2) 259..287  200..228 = 0.94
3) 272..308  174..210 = 0.96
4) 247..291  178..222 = 0.94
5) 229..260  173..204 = 0.97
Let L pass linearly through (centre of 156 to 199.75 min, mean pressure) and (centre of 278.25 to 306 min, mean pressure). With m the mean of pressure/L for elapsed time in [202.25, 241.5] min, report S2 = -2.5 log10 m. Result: -0.01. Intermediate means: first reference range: 118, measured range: 117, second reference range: 112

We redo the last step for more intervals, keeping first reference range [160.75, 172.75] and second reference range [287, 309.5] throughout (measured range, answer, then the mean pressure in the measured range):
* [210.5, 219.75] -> -0.06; 122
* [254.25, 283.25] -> 0.02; 111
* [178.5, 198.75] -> -0.02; 118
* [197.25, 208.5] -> 0.00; 116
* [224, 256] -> 0.00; 114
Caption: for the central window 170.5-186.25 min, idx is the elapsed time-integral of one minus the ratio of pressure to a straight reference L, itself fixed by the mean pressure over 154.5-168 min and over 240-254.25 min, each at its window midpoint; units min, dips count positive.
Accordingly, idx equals 0.1 min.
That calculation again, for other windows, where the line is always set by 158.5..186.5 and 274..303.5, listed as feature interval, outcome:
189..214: -0.12 min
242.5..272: 0.30 min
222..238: 0.38 min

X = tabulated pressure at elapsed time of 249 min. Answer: 106.4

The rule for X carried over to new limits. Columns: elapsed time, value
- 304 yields 116.3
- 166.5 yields 117.5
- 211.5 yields 125.3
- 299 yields 111.7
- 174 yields 118.8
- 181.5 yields 126.4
